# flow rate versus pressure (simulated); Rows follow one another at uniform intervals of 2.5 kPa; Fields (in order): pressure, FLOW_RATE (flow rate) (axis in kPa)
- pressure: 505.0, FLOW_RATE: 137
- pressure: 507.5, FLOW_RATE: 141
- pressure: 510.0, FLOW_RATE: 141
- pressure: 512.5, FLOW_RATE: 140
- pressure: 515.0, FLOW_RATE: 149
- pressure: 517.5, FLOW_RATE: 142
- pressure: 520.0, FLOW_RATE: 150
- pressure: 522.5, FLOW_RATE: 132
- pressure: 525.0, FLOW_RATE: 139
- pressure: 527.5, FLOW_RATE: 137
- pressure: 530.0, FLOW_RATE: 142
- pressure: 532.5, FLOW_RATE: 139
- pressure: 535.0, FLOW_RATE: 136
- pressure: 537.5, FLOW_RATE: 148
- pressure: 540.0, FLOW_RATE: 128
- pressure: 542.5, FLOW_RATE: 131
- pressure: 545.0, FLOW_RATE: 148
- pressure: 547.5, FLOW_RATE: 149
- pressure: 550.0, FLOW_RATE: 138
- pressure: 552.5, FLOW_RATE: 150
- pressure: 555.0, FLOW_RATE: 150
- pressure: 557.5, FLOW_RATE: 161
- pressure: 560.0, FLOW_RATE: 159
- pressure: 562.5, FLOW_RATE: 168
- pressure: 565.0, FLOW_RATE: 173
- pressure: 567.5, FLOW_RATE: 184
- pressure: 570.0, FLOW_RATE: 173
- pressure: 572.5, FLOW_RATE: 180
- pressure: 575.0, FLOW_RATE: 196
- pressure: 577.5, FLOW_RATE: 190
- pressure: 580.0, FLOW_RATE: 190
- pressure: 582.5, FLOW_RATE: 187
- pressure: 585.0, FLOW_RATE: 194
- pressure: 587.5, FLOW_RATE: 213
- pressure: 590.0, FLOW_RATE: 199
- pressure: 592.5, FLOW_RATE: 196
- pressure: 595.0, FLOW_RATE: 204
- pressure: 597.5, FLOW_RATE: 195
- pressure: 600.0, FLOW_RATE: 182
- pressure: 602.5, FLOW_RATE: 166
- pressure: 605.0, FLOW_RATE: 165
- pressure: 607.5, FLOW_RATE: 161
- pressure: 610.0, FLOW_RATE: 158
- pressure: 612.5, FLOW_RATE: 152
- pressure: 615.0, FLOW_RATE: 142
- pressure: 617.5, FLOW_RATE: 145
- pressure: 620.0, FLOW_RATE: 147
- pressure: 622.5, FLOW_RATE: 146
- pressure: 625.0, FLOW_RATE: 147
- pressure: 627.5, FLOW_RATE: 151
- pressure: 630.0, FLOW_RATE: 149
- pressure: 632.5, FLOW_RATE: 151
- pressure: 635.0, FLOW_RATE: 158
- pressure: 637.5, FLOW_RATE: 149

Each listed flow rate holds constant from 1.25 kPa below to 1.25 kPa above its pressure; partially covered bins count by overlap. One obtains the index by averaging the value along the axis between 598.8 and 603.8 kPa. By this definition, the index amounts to 174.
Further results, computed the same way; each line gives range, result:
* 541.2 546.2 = 139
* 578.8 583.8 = 189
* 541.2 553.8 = 143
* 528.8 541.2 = 139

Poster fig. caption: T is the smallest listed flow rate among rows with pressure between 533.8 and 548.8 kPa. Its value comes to 128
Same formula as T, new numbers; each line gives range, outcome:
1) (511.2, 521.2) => 140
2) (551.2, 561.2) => 150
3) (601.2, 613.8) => 152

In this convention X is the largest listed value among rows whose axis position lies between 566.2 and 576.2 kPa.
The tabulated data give 196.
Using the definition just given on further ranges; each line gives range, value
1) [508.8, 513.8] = 141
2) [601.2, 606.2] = 166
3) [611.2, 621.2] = 152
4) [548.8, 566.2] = 173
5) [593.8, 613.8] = 204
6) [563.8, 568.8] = 184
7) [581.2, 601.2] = 213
